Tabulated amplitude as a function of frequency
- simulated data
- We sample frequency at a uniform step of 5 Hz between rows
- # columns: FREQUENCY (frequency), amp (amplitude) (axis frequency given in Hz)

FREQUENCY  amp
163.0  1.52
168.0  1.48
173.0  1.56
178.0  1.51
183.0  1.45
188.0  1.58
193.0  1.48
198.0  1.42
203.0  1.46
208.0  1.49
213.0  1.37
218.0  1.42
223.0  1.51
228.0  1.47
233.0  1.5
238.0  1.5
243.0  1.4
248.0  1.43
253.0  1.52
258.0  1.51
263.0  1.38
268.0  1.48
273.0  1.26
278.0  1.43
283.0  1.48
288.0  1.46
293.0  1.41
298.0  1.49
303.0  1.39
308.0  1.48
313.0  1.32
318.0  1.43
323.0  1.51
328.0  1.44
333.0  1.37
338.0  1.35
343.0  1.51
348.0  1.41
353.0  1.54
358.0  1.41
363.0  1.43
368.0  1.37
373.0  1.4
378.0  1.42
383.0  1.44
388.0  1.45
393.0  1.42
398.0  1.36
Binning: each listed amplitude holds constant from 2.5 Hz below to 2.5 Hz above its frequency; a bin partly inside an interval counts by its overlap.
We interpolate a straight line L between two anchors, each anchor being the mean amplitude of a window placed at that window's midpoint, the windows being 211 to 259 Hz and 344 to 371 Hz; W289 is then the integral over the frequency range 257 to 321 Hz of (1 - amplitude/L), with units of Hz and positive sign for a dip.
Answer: 1.2 Hz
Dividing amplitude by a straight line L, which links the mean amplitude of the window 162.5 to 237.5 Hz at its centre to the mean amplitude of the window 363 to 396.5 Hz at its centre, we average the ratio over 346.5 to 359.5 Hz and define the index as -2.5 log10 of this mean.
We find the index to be -0.03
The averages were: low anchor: 1.48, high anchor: 1.42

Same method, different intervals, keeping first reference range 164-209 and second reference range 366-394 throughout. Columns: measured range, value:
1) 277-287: -0.003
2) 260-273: 0.047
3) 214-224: 0.027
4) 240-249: 0.040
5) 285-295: 0.011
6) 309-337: 0.019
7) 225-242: -0.006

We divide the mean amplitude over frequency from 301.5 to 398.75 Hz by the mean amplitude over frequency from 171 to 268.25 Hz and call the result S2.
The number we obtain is 0.97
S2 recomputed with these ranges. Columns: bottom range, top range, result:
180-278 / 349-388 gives 0.98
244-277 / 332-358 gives 1.01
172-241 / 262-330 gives 0.97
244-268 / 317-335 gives 0.99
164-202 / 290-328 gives 0.96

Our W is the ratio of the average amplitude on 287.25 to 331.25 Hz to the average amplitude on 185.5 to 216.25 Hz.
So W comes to 1.0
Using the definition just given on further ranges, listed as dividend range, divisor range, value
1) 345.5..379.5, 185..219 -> 0.98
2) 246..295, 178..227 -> 0.98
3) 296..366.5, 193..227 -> 0.99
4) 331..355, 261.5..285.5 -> 1.02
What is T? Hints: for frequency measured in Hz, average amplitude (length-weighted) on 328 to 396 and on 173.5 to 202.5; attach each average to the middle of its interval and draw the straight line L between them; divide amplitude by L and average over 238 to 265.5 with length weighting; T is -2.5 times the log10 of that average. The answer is 0.01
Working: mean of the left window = 1.49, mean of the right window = 1.42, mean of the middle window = 1.45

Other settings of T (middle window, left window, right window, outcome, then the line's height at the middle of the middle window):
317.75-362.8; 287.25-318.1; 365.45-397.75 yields -0.02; 1.42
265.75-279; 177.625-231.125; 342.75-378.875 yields 0.05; 1.45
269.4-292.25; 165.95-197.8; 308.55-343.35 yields 0.02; 1.44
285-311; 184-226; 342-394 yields 0.00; 1.45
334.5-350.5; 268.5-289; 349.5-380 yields 0.00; 1.42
